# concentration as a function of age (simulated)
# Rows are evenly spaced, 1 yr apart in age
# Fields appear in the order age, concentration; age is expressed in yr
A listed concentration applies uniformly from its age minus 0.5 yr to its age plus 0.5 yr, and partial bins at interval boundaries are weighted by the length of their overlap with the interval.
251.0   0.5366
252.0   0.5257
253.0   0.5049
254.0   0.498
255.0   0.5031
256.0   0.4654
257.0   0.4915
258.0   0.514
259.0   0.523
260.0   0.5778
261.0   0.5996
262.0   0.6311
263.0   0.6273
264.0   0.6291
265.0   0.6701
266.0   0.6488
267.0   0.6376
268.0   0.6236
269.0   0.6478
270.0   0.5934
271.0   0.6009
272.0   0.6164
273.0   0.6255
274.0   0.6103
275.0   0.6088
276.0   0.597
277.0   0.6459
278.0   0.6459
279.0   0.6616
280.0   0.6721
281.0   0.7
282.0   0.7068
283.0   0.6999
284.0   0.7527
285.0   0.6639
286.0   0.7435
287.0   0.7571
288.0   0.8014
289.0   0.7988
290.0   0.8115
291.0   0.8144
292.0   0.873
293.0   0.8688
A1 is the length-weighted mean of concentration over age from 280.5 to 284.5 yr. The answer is 0.715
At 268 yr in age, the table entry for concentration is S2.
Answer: 0.6236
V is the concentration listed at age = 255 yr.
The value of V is 0.5031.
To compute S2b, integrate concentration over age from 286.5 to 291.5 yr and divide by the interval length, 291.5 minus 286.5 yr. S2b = 0.797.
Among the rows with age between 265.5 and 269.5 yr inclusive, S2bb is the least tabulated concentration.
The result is 0.6236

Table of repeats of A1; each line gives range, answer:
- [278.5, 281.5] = 0.678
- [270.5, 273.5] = 0.614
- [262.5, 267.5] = 0.643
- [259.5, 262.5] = 0.603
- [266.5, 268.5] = 0.631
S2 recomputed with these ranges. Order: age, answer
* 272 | 0.6164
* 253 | 0.5049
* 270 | 0.5934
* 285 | 0.6639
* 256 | 0.4654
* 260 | 0.5778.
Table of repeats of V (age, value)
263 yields 0.6273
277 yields 0.6459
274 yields 0.6103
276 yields 0.597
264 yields 0.6291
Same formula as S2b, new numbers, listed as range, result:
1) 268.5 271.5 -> 0.614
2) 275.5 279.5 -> 0.638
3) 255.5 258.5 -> 0.49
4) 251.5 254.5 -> 0.51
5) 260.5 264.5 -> 0.622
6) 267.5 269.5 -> 0.636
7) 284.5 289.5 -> 0.753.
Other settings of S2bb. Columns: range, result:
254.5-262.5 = 0.4654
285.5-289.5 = 0.7435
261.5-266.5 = 0.6273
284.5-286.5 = 0.6639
